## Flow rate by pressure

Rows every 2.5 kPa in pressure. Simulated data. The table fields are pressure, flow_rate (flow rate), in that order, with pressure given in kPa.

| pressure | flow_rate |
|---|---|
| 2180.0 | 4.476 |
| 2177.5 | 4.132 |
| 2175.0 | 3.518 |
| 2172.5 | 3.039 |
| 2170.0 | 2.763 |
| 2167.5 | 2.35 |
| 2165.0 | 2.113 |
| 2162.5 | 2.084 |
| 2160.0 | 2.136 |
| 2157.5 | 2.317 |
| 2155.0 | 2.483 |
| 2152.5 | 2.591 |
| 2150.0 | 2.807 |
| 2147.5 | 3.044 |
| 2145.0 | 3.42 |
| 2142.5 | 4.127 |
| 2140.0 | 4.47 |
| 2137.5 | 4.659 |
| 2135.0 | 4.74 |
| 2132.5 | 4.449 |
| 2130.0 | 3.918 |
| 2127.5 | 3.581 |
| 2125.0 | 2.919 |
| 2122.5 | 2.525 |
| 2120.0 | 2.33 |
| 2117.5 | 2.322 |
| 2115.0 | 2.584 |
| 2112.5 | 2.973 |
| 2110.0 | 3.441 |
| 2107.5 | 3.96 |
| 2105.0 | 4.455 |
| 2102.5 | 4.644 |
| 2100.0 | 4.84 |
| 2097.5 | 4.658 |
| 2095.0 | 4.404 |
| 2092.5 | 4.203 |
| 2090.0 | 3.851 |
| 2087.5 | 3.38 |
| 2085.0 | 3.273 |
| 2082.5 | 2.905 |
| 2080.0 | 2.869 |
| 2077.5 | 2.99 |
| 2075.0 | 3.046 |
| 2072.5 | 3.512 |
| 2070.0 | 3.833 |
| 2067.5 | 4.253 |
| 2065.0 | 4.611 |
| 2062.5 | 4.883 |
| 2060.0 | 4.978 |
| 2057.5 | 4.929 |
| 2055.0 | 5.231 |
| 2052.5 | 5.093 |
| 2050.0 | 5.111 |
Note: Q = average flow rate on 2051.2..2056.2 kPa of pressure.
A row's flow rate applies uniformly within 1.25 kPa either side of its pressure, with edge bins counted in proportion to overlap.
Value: 5.16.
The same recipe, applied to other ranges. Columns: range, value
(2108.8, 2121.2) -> 2.73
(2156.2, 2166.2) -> 2.16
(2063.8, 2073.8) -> 4.04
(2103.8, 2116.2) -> 3.48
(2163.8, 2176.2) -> 2.76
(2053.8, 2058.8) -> 5.08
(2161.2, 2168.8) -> 2.19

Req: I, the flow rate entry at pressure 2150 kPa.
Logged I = 2.807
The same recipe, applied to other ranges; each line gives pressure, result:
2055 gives 5.231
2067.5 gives 4.253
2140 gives 4.47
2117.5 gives 2.322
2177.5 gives 4.132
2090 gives 3.851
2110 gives 3.441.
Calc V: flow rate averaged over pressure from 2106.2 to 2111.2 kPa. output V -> 3.71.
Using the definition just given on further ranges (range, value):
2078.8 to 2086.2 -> 3.01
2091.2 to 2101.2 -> 4.52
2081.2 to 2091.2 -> 3.35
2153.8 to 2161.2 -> 2.31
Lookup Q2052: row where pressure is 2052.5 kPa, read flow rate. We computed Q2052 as 5.093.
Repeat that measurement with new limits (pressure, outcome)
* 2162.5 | 2.084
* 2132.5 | 4.449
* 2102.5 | 4.644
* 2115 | 2.584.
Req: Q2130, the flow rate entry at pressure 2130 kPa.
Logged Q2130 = 3.918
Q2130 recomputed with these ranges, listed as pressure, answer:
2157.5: 2.317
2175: 3.518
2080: 2.869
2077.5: 2.99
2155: 2.483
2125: 2.919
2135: 4.74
